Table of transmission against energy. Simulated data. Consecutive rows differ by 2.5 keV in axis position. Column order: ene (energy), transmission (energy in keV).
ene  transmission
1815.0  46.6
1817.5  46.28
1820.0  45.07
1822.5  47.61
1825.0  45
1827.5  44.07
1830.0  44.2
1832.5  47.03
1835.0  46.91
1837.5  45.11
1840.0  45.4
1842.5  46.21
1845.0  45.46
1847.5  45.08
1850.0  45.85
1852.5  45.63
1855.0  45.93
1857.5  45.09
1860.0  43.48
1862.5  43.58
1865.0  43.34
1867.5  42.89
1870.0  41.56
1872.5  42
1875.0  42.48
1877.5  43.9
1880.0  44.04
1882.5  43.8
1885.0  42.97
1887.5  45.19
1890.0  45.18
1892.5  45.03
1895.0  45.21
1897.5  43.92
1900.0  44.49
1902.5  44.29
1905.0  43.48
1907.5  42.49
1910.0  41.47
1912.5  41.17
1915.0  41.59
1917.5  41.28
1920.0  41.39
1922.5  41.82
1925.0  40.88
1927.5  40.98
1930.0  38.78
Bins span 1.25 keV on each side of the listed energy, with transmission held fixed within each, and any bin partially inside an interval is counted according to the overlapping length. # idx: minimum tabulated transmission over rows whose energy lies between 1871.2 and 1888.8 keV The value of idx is 42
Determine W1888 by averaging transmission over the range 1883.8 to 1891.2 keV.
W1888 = 44.5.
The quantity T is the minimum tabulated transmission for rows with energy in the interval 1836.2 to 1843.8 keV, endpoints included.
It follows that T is 45.11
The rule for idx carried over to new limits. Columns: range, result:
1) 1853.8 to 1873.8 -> 41.56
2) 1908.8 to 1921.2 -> 41.17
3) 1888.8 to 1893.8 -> 45.03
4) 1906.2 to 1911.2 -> 41.47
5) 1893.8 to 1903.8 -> 43.92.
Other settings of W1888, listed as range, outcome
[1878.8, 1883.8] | 43.9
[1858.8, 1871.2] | 43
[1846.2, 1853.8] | 45.5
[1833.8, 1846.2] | 45.8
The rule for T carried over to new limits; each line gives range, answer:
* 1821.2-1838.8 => 44.07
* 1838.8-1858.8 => 45.08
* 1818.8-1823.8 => 45.07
